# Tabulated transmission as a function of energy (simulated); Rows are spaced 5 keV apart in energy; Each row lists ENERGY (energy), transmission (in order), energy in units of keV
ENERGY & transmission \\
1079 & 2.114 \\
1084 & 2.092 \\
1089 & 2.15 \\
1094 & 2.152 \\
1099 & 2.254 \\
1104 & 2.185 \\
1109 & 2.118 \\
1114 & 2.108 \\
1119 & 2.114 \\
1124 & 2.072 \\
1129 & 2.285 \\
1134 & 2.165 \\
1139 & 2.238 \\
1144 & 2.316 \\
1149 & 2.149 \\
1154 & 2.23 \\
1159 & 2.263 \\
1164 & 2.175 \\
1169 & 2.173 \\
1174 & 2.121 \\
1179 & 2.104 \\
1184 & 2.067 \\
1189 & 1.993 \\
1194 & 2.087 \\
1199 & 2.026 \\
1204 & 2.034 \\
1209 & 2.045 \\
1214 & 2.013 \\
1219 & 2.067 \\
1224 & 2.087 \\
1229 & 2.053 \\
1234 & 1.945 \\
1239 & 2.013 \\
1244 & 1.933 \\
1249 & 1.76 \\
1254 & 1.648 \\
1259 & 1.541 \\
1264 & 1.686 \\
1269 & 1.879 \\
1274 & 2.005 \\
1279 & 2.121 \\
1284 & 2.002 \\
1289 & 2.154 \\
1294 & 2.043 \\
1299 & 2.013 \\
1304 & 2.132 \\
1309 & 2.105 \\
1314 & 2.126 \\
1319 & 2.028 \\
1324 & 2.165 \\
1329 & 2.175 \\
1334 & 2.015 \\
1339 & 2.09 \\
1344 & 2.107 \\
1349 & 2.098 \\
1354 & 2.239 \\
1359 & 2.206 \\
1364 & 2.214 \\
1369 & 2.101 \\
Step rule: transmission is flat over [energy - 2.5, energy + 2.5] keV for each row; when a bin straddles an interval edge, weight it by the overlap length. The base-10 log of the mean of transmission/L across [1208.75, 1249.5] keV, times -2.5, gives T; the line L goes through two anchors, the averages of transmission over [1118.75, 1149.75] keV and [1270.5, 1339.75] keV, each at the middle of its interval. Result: 0.07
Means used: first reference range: 2.2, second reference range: 2.08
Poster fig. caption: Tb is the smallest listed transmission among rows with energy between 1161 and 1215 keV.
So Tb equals 1.993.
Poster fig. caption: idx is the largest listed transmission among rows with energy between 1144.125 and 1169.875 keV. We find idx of 2.263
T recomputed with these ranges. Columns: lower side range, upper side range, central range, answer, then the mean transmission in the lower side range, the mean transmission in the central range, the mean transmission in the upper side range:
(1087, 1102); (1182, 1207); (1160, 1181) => -0.04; 2.19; 2.15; 2.04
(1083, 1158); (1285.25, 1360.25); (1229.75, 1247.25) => 0.09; 2.18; 1.96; 2.11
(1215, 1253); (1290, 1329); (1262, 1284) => 0.05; 1.97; 1.94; 2.1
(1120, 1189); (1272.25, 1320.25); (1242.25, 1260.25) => 0.22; 2.17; 1.72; 2.08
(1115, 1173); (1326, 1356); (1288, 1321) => 0.03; 2.19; 2.08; 2.12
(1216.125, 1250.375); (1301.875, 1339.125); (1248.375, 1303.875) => 0.07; 1.99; 1.91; 2.11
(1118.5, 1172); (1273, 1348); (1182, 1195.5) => 0.06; 2.2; 2.05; 2.09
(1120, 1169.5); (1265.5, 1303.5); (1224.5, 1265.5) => 0.13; 2.21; 1.84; 2.03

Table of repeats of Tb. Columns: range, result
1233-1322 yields 1.541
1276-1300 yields 2.002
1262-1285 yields 1.686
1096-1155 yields 2.072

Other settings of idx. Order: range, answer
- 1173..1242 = 2.121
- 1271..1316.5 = 2.154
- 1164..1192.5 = 2.175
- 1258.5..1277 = 2.005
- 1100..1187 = 2.316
